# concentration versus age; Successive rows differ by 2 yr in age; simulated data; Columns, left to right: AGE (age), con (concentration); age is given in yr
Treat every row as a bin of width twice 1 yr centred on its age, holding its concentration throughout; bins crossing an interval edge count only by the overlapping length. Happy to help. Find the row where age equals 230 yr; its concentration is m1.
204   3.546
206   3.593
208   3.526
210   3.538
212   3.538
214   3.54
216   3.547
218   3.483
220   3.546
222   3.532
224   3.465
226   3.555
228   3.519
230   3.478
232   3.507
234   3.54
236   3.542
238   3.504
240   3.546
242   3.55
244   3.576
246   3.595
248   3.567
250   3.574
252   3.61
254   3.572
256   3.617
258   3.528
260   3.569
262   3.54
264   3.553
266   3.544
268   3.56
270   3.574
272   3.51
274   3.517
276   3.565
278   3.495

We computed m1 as 3.478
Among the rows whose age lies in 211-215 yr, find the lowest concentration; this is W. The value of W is 3.538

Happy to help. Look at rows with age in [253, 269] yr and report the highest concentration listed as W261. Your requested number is 3.617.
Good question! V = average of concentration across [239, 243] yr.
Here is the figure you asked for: 3.55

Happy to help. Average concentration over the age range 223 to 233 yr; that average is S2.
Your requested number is 3.5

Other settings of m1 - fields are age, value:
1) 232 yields 3.507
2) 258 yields 3.528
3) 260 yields 3.569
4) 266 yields 3.544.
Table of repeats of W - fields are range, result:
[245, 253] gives 3.567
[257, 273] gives 3.51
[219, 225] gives 3.465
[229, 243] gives 3.478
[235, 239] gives 3.504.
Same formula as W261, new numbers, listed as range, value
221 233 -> 3.555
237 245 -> 3.576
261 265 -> 3.553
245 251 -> 3.595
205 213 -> 3.593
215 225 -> 3.547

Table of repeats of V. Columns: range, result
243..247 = 3.59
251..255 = 3.59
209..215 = 3.54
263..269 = 3.55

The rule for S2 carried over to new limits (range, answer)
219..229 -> 3.52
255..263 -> 3.56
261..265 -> 3.55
